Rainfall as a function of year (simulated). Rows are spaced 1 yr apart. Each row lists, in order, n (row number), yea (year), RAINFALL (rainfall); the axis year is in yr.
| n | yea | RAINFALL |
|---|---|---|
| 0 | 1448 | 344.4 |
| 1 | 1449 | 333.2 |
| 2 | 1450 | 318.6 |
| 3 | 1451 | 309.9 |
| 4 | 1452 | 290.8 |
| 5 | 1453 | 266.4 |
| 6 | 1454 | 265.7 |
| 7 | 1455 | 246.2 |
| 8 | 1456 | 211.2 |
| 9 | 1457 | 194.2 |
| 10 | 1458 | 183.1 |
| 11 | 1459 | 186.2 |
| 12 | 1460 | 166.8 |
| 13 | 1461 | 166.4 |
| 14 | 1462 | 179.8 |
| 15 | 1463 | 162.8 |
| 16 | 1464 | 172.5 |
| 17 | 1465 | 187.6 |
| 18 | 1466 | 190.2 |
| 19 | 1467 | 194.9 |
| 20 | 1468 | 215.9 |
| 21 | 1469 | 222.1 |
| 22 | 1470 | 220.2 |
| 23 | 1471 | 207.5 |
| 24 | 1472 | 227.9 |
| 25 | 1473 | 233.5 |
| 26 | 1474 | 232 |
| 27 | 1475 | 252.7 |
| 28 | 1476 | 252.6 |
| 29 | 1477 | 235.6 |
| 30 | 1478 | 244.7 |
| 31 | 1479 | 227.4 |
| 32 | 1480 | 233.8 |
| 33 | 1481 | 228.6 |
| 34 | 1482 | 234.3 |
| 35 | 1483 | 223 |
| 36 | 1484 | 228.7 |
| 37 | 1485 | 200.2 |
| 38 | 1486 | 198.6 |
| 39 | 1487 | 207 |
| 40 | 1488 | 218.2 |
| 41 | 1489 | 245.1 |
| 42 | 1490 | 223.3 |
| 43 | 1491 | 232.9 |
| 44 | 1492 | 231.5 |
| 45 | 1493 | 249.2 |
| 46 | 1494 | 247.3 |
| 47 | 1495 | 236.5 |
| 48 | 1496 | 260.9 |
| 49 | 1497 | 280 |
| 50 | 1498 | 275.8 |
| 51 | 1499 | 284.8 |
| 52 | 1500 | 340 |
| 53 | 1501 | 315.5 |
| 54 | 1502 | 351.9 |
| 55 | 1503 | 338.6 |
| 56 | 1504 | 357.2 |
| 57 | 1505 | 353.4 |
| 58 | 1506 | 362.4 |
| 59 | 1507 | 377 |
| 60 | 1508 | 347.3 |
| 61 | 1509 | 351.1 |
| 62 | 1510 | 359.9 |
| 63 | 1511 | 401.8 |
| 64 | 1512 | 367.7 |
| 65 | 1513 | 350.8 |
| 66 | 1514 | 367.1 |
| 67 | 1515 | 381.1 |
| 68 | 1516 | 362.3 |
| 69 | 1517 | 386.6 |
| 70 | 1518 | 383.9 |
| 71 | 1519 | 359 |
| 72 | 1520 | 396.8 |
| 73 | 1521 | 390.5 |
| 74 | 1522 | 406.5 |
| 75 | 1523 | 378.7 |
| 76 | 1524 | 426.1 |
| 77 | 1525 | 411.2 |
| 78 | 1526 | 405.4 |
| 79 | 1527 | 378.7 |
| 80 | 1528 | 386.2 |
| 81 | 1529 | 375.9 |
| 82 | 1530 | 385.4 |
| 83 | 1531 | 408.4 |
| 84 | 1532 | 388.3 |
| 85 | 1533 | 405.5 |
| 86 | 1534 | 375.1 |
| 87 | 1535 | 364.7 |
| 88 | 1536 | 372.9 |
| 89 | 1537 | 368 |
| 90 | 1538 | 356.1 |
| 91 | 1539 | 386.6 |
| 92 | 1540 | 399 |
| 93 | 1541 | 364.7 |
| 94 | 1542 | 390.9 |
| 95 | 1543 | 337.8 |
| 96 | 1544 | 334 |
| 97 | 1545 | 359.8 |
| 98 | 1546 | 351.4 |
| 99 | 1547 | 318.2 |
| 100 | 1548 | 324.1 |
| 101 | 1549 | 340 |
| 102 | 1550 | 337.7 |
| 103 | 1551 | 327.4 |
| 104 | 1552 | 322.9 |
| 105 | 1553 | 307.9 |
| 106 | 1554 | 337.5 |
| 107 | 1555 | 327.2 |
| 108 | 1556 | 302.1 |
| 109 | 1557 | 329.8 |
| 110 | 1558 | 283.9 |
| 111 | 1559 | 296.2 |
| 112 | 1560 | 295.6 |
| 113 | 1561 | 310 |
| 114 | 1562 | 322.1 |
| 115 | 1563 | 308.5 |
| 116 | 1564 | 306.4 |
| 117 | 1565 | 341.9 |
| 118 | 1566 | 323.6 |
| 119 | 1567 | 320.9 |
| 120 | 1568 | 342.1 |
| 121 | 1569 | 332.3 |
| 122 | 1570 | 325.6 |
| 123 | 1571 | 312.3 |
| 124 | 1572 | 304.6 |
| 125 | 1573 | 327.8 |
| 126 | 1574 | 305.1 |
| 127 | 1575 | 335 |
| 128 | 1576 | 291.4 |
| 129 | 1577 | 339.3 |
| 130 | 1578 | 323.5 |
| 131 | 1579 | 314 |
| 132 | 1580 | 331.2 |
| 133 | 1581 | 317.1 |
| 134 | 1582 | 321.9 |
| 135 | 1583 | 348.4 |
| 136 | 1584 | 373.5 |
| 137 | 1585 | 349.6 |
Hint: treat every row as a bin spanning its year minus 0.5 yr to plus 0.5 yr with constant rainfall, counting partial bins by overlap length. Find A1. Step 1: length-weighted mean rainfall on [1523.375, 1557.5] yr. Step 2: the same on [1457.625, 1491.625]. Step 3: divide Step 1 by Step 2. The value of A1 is 1.7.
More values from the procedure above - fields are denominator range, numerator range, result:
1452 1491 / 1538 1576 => 1.52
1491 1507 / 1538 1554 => 1.16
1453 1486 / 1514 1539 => 1.80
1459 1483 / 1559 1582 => 1.50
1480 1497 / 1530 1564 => 1.49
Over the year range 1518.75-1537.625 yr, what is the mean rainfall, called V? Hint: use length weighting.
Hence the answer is 389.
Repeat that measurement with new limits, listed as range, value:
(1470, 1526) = 300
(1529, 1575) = 340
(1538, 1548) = 358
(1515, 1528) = 390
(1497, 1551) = 365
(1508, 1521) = 372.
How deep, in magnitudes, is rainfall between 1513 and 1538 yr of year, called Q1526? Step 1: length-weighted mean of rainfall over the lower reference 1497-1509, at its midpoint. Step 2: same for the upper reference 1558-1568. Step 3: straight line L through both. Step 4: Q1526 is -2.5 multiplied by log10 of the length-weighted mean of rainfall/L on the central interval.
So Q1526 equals -0.18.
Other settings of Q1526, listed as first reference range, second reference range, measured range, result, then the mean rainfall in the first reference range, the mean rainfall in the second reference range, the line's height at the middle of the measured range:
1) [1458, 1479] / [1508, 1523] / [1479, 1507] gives 0.118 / 207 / 375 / 295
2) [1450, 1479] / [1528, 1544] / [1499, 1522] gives -0.132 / 220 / 377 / 321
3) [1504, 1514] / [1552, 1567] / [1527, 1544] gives -0.122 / 363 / 314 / 338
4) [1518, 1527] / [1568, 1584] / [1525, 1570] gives 0.047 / 395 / 324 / 362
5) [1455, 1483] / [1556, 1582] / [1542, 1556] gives -0.131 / 211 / 317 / 296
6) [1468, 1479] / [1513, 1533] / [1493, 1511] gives 0.009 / 232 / 388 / 322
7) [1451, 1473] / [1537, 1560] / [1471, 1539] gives -0.147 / 210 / 338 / 274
